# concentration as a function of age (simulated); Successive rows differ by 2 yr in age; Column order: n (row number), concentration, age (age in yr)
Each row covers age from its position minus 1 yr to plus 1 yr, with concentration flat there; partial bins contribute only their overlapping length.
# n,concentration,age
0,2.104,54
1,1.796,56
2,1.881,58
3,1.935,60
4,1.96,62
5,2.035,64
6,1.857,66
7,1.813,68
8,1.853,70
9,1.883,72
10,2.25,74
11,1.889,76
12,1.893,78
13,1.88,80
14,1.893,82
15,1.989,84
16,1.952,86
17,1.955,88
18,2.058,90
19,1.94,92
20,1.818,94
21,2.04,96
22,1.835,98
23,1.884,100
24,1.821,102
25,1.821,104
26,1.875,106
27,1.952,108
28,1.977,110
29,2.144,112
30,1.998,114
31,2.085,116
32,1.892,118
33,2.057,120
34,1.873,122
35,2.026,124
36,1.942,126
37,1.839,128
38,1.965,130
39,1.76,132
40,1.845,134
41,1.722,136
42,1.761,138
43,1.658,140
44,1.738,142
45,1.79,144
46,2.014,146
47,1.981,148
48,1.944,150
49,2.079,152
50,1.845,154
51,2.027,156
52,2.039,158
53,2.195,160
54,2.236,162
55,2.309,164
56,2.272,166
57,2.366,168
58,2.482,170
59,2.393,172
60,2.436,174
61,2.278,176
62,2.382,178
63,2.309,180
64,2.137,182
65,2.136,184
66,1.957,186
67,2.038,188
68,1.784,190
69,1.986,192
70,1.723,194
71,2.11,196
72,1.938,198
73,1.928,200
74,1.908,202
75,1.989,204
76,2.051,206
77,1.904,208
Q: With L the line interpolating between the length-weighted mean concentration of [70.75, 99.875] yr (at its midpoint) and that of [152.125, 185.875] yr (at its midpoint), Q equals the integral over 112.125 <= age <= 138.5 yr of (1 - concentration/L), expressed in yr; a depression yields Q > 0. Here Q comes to 2.07 yr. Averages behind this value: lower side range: 1.95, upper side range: 2.23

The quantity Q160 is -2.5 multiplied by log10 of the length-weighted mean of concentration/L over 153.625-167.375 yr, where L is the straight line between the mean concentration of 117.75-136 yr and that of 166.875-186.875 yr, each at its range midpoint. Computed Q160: 0.01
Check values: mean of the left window 1.9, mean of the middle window 2.15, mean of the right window 2.29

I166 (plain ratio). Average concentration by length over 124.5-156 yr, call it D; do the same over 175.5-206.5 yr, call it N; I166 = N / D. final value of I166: 1.1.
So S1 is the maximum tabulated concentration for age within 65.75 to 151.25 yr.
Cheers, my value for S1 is 2.25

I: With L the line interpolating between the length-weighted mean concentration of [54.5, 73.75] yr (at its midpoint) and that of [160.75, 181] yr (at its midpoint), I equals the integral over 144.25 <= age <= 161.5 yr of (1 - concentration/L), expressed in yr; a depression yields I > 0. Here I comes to 1.97 yr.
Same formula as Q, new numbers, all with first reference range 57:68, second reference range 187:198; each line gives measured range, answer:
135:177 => -3.2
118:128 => -0.1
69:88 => -0.2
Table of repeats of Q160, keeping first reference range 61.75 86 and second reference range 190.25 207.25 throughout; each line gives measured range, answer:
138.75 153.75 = 0.03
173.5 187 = -0.15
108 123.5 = -0.04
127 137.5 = 0.07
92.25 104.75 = 0.03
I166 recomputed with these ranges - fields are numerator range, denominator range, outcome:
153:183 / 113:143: 1.20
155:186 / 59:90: 1.16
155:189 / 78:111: 1.17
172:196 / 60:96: 1.09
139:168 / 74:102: 1.05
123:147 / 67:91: 0.95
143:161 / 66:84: 1.04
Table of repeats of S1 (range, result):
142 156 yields 2.079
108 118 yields 2.144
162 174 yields 2.482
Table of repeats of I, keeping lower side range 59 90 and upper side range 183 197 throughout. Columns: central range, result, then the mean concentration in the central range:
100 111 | 0.3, 1.89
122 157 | 1.3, 1.88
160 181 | -4.1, 2.34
